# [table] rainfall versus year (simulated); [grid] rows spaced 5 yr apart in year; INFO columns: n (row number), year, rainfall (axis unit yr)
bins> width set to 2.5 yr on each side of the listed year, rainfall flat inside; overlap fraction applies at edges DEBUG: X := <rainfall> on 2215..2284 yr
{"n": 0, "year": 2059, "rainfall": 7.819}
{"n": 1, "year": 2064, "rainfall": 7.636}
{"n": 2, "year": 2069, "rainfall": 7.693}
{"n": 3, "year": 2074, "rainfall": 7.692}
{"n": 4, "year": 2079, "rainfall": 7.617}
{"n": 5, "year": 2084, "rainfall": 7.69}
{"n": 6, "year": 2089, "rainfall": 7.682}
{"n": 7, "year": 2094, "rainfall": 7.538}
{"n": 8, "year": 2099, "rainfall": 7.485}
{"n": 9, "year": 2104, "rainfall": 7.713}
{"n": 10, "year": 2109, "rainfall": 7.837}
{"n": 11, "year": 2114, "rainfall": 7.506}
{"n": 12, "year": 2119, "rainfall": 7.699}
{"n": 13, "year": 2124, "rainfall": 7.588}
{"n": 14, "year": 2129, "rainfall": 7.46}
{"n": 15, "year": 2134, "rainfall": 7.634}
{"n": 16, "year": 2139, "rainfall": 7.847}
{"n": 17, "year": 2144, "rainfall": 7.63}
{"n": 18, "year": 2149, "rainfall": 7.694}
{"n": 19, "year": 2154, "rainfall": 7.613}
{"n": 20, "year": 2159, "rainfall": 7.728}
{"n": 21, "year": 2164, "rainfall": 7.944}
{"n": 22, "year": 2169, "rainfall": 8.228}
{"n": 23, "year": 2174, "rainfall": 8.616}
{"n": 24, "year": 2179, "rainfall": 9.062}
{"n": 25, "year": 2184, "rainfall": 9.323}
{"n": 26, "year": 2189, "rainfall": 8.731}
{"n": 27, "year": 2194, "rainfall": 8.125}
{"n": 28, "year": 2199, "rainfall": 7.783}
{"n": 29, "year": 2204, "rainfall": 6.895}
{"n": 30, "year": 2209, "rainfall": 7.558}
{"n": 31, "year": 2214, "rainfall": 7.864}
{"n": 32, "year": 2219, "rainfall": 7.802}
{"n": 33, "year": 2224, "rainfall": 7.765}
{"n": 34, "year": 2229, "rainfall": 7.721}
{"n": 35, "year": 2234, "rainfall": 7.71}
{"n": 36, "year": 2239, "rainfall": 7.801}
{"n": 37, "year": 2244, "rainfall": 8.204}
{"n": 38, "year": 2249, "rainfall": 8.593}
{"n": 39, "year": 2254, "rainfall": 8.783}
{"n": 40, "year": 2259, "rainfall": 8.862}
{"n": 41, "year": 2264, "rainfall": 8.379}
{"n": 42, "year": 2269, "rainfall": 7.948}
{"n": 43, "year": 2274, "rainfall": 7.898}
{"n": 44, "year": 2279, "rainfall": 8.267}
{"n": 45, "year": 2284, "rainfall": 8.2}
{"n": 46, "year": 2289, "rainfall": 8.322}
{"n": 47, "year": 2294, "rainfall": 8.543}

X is 8.13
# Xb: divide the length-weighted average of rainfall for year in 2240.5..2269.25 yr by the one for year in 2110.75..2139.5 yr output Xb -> 1.1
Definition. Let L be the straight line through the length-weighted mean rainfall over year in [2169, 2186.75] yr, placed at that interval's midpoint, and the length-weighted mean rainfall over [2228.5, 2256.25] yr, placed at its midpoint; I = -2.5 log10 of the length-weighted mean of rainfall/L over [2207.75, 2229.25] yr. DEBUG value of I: 0.09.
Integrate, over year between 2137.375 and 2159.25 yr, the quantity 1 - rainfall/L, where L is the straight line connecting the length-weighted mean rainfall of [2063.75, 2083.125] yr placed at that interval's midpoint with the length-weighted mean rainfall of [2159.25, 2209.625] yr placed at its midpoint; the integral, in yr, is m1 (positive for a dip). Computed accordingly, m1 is 1.0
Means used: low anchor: 7.66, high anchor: 8.23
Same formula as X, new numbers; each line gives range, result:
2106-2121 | 7.68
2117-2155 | 7.65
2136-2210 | 8.06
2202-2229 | 7.6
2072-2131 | 7.63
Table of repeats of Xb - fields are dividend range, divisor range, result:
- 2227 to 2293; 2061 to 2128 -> 1.08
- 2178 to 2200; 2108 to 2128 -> 1.13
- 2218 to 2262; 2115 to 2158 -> 1.07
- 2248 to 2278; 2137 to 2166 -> 1.08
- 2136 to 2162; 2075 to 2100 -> 1.01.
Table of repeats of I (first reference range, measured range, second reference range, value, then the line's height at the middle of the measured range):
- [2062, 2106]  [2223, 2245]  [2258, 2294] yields 0.042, 8.13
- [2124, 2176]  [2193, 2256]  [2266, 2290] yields 0.016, 7.99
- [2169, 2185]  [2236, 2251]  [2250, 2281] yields 0.041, 8.49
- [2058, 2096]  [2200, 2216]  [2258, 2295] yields 0.085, 8.06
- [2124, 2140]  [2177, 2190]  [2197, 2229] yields -0.190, 7.62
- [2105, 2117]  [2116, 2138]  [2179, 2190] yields 0.052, 7.98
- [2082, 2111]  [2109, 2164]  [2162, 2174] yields 0.041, 7.96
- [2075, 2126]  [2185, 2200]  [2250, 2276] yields -0.040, 8.07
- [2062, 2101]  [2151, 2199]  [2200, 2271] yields -0.065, 7.85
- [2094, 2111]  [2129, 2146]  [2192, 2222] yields -0.002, 7.66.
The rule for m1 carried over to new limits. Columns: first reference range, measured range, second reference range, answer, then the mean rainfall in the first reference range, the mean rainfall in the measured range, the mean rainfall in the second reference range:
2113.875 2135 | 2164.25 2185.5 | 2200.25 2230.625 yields -3.07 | 7.58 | 8.69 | 7.6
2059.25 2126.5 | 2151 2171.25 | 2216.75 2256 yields -0.09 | 7.65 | 7.87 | 8.04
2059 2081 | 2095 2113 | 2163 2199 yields 0.66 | 7.68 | 7.65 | 8.55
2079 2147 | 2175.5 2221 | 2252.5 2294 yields -0.78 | 7.64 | 8.14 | 8.33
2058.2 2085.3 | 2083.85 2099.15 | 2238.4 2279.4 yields 0.29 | 7.68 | 7.6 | 8.33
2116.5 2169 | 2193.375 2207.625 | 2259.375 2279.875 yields 0.71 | 7.71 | 7.53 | 8.19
